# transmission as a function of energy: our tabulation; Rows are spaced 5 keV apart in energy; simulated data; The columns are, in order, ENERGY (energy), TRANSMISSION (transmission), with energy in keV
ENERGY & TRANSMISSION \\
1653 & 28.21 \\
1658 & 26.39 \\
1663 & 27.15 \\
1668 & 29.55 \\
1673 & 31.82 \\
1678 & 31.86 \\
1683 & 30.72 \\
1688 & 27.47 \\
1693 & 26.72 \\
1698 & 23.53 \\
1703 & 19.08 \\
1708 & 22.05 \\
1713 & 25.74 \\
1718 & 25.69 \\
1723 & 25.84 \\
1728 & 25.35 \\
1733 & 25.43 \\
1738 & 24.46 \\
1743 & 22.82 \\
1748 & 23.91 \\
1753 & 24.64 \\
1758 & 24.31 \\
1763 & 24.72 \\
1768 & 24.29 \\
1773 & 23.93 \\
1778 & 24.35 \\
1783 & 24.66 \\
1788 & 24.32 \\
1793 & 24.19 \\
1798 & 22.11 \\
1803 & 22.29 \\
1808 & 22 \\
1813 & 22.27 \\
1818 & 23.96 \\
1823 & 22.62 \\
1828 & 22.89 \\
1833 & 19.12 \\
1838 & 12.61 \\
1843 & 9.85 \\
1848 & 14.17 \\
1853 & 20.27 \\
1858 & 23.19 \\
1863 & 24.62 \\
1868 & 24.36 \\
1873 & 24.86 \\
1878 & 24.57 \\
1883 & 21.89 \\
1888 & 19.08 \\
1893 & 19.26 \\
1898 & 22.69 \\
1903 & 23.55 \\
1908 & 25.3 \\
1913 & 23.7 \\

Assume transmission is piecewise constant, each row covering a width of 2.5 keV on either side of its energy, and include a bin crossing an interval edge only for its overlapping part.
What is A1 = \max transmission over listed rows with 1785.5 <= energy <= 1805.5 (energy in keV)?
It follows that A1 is 24.32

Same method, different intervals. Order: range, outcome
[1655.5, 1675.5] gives 31.82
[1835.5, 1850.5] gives 14.17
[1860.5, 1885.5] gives 24.86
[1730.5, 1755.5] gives 25.43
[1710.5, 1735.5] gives 25.84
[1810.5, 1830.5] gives 23.96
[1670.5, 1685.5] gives 31.86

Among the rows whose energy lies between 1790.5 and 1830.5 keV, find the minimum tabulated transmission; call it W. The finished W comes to 22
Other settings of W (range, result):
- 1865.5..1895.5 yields 19.08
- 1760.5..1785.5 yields 23.93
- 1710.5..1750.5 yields 22.82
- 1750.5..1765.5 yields 24.31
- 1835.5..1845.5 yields 9.85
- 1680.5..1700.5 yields 23.53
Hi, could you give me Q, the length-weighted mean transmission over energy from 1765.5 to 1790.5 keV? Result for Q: 24.3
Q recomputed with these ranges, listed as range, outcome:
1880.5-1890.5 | 20.5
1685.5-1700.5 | 25.9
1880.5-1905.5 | 21.3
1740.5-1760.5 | 23.9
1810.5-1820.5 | 23.1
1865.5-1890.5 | 23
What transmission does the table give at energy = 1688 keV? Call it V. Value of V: 27.47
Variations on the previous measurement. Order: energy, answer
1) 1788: 24.32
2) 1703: 19.08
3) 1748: 23.91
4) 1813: 22.27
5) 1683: 30.72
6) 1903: 23.55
